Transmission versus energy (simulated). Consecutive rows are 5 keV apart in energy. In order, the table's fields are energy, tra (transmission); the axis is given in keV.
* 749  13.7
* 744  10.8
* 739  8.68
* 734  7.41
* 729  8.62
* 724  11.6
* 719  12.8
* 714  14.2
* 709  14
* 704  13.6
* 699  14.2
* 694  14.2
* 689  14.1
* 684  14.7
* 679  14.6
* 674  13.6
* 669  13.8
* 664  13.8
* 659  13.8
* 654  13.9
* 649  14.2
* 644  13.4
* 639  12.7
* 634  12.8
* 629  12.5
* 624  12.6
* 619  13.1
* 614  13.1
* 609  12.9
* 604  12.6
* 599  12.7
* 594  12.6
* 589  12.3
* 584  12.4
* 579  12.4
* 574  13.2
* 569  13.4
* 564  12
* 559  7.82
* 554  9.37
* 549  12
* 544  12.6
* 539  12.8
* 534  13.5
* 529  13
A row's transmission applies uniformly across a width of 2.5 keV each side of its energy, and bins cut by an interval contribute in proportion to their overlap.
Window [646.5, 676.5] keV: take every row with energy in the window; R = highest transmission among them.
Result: 14.2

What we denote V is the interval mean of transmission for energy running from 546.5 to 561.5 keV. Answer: 9.73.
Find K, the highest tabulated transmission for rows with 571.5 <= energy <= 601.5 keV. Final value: 13.2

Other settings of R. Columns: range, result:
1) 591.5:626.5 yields 13.1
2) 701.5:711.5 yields 14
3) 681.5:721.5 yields 14.7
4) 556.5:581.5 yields 13.4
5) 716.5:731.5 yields 12.8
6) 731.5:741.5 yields 8.68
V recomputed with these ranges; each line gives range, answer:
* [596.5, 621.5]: 12.9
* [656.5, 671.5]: 13.8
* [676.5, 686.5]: 14.7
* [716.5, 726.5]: 12.2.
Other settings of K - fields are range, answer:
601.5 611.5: 12.9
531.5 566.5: 13.5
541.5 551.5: 12.6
